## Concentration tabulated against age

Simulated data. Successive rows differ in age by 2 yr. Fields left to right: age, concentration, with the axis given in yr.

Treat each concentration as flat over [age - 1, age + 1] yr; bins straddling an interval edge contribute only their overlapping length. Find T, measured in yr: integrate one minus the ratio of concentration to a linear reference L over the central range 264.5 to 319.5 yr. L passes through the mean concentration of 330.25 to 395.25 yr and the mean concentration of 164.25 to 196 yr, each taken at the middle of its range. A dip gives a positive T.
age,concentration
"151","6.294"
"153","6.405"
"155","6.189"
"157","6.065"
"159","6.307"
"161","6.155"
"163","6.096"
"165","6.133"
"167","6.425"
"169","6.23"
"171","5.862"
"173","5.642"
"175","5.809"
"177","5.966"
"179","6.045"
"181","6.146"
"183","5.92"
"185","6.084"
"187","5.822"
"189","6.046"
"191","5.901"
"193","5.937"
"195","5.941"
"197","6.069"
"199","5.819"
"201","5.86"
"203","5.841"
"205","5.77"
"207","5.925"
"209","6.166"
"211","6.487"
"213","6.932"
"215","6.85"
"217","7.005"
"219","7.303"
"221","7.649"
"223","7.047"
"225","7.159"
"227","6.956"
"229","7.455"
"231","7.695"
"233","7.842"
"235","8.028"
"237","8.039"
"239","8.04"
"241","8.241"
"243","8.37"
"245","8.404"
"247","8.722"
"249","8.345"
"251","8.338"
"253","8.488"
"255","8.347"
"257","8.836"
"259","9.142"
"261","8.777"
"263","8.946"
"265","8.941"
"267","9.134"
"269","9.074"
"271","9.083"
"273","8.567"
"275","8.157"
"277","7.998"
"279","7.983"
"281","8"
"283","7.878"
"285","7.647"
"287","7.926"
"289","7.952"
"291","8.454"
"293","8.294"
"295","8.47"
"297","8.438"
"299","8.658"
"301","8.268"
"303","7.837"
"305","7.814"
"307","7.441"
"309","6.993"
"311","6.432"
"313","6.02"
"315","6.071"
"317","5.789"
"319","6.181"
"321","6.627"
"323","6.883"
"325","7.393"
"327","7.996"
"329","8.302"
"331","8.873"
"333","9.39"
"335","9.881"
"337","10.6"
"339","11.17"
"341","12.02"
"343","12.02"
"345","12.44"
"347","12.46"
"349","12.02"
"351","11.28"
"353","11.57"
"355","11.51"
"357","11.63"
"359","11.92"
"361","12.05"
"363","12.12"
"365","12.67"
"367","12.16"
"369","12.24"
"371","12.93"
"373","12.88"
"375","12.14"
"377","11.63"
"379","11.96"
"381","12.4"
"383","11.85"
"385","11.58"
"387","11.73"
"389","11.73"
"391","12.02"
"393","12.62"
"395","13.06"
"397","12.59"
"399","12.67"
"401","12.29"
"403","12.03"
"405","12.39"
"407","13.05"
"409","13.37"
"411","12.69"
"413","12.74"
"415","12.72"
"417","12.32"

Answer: 9.4 yr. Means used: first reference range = 5.99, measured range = 7.84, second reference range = 11.8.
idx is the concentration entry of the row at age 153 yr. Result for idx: 6.405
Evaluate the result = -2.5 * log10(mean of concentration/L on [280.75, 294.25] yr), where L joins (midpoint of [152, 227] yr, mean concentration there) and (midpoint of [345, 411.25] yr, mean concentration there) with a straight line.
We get 0.17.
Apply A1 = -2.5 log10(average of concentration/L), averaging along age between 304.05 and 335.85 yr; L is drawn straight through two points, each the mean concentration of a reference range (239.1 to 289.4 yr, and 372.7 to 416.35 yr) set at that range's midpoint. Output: 0.35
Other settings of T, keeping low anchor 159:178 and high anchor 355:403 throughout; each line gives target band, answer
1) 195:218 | 3.0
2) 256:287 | 1.8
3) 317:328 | 3.8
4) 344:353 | -0.6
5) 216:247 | 0.7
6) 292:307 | 2.5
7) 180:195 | 1.4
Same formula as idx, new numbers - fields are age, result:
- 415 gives 12.72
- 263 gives 8.946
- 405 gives 12.39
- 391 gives 12.02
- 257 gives 8.836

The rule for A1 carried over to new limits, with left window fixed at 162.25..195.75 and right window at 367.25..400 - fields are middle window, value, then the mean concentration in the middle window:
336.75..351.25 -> -0.08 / 11.8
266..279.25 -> 0.03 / 8.6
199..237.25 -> 0.05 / 6.9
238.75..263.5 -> -0.04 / 8.55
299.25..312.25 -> 0.30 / 7.51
